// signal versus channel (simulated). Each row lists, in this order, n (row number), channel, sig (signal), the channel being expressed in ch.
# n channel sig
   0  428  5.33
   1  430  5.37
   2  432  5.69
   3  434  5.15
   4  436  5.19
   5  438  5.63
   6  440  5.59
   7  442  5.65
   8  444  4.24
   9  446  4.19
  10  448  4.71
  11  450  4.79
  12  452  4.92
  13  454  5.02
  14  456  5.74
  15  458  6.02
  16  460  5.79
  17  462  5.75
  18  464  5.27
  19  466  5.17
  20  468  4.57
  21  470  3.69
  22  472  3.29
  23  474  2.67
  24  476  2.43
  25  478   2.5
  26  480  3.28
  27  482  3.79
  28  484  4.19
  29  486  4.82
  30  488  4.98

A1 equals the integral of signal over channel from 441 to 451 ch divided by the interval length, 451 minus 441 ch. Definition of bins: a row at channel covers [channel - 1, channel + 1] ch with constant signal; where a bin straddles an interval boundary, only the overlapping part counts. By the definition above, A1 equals 4.72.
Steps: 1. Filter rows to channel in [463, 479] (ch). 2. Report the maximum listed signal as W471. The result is 5.27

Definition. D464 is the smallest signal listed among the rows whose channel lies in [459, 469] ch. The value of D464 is 4.57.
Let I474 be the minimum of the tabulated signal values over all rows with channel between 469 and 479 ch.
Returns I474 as 2.43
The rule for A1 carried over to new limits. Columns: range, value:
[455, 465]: 5.71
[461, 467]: 5.4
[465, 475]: 3.88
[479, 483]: 3.54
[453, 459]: 5.59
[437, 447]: 5.06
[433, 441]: 5.39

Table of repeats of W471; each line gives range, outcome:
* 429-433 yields 5.69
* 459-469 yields 5.79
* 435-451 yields 5.65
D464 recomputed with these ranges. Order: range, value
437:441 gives 5.59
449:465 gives 4.79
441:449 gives 4.19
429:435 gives 5.15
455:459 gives 5.74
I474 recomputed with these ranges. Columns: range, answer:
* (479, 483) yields 3.28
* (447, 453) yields 4.71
